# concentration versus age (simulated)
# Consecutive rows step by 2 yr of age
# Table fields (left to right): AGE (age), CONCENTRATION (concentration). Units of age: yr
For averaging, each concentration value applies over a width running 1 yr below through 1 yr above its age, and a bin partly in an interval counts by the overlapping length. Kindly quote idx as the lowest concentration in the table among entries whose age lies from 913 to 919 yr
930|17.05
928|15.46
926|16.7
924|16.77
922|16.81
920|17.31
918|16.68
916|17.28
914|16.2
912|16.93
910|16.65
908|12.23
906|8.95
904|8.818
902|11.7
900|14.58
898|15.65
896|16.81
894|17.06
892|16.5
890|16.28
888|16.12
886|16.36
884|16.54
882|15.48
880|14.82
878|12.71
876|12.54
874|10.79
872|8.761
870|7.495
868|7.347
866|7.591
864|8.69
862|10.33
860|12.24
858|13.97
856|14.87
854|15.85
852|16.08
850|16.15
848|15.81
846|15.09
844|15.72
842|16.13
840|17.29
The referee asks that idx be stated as 16.2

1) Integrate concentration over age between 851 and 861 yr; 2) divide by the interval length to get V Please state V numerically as 14.6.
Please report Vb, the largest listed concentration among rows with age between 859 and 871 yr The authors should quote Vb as 12.24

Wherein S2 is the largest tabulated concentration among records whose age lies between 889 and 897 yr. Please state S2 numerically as 17.06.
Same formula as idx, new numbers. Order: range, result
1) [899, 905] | 8.818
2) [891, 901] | 14.58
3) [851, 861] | 12.24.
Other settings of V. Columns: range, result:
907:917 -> 15.9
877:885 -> 14.9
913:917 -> 16.7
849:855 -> 16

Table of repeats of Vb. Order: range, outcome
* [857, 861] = 13.97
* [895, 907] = 16.81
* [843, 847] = 15.72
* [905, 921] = 17.31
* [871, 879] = 12.71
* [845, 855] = 16.15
